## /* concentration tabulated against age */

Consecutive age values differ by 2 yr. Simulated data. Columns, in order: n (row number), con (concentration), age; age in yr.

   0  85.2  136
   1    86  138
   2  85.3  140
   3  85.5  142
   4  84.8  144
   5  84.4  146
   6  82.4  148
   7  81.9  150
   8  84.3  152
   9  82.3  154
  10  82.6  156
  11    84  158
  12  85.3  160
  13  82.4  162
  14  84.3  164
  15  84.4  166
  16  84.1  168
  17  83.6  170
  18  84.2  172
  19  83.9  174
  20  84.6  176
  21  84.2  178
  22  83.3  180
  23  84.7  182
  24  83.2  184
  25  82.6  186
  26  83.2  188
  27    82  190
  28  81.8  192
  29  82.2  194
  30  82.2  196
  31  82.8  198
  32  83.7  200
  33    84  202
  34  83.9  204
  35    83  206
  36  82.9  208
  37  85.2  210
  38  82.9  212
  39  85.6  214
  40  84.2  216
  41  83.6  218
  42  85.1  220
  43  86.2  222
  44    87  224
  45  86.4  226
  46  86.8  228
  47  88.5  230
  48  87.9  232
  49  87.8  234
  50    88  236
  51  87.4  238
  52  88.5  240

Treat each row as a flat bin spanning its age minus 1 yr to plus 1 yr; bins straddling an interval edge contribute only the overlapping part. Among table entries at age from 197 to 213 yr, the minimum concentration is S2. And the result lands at 82.8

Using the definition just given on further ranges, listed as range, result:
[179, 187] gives 82.6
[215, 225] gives 83.6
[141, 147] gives 84.4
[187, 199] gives 81.8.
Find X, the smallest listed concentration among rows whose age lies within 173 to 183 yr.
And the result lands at 83.3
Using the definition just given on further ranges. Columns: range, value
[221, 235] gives 86.2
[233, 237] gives 87.8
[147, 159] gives 81.9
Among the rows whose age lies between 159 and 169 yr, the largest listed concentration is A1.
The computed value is 85.3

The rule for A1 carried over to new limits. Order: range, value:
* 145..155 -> 84.4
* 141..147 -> 85.5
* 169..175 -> 84.2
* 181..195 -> 84.7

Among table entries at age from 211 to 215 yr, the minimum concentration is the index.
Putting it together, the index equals 82.9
